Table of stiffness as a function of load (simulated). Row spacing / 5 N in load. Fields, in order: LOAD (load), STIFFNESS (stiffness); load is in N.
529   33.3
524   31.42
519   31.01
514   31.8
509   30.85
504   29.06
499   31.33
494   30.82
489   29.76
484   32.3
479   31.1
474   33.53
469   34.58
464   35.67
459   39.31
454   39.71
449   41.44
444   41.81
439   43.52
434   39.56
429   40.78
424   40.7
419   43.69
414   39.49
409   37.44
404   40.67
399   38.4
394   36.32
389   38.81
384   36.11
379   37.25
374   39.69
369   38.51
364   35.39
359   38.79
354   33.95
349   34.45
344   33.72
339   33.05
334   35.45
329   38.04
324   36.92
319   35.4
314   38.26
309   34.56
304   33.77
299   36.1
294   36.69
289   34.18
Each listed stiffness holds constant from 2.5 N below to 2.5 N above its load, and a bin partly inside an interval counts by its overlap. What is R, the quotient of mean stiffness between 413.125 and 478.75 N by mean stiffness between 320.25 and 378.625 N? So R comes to 1.1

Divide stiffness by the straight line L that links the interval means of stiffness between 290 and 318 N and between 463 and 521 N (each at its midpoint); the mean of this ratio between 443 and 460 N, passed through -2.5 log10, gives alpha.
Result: -0.24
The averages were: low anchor 35.8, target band 40.6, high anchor 31.7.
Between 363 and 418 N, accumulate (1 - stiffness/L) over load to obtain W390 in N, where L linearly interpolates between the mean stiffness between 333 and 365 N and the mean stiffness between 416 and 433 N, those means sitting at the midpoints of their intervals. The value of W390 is 0.4 N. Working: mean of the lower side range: 34.9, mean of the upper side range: 41.5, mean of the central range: 38.2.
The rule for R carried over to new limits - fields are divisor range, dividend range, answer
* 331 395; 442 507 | 0.95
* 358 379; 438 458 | 1.09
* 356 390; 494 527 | 0.82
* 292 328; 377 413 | 1.05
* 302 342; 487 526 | 0.86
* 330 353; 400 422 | 1.17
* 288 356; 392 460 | 1.14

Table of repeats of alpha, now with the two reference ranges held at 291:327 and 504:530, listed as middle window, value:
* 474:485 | 0.00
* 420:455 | -0.24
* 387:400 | -0.11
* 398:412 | -0.15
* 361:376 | -0.10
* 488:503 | 0.04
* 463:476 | -0.07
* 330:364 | 0.00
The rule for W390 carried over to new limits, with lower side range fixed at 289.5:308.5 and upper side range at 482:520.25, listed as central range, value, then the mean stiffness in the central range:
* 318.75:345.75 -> -0.7 N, 35.5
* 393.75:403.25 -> -1.5 N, 38.2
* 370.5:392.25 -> -2.9 N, 37.9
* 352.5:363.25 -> -0.8 N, 36.4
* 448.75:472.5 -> -4.4 N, 37.6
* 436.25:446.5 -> -3.3 N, 42.6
